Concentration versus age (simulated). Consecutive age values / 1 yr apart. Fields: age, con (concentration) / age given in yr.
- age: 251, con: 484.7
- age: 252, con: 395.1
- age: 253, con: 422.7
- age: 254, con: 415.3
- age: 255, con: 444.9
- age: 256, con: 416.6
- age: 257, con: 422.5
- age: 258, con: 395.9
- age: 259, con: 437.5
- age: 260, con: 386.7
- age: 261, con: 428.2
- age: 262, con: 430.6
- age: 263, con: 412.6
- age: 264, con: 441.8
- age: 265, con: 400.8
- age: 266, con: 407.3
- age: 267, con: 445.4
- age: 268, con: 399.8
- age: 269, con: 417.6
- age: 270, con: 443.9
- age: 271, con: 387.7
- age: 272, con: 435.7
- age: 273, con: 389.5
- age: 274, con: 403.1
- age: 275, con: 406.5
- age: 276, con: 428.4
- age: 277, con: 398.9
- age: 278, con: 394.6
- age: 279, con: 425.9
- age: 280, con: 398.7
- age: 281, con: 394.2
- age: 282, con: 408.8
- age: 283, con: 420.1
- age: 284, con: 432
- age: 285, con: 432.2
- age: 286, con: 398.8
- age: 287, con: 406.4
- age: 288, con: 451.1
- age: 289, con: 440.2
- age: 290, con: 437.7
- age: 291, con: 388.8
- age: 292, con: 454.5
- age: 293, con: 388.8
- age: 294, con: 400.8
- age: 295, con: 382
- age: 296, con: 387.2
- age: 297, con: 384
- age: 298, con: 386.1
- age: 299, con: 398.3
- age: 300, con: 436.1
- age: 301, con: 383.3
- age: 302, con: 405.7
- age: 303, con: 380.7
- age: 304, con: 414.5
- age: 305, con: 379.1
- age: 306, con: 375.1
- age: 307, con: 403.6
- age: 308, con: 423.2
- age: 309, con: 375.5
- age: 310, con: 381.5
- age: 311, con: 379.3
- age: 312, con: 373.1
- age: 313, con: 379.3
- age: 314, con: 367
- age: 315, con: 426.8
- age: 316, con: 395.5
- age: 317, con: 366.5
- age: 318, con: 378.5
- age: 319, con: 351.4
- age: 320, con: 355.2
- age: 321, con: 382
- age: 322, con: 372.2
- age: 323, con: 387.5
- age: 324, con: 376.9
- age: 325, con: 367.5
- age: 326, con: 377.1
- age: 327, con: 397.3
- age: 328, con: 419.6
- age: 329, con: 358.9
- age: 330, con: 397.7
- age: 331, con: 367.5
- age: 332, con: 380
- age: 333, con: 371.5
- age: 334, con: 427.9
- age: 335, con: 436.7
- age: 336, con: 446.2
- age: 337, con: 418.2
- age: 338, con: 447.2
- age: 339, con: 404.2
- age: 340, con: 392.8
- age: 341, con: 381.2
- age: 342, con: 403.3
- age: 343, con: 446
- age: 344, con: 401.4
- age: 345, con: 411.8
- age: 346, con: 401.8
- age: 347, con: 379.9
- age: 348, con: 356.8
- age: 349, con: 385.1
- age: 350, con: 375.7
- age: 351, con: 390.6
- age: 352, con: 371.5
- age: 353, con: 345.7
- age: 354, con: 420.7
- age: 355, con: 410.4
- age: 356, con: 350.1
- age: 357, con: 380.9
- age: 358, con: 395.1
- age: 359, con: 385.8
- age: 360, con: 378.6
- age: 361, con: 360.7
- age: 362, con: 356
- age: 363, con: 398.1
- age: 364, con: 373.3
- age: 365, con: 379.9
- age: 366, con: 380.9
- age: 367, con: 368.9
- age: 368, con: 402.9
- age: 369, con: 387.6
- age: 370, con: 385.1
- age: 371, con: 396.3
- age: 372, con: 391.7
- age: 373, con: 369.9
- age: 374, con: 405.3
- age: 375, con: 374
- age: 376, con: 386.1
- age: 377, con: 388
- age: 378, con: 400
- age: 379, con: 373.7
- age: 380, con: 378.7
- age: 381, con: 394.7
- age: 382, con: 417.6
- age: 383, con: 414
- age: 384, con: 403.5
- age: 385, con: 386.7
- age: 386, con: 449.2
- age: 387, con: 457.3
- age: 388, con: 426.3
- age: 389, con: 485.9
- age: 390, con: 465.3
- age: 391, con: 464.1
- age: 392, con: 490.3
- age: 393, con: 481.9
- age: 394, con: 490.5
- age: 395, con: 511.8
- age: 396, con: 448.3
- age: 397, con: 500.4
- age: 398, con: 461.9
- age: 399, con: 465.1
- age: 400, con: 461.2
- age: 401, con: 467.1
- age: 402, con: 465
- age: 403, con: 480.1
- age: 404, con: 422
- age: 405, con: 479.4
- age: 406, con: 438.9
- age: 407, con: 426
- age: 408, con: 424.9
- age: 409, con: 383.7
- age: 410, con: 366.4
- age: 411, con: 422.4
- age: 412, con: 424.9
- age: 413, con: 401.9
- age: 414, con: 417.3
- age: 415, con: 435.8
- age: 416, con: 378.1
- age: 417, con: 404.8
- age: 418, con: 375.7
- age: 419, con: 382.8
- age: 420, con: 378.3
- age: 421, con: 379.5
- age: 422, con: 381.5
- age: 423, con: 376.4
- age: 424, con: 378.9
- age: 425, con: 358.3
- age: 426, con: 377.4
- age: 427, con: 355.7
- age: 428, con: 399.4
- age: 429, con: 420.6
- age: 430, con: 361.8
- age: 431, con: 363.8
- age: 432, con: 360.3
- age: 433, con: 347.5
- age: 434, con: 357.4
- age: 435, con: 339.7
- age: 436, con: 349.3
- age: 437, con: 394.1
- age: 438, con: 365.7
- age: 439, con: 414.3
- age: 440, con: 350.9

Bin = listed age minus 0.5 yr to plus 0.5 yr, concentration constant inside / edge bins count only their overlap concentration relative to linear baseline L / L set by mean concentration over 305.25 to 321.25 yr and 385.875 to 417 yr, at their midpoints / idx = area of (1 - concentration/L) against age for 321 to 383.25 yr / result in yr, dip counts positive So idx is 3.06 yr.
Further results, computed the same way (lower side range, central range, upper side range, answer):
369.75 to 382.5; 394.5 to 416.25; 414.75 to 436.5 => -3.4 yr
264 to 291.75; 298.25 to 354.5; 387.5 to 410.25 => 5.3 yr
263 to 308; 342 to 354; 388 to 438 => 0.7 yr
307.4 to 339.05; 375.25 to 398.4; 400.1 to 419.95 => -1.4 yr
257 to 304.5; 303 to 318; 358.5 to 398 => 0.9 yr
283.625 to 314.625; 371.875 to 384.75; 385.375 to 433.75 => 0.8 yr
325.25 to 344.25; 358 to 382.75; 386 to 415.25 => 2.5 yr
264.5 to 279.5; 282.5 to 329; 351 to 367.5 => 0.5 yr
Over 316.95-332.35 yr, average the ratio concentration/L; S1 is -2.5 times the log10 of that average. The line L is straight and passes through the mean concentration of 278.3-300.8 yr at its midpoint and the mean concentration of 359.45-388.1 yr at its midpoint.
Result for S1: 0.07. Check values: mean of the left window 411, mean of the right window 392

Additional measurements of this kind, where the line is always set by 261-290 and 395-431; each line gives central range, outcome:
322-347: 0.04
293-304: 0.06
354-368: 0.10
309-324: 0.10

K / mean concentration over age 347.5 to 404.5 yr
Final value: 413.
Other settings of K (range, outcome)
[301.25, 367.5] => 388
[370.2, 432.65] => 416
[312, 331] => 380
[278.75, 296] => 414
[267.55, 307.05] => 408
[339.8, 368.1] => 385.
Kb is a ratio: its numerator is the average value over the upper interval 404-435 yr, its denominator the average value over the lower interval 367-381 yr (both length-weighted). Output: 1.0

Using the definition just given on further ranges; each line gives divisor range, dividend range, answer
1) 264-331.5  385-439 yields 1.04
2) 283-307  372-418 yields 1.06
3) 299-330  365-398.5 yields 1.09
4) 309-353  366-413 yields 1.10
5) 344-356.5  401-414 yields 1.12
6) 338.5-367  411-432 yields 1.00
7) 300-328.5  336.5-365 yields 1.01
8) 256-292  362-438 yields 0.98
